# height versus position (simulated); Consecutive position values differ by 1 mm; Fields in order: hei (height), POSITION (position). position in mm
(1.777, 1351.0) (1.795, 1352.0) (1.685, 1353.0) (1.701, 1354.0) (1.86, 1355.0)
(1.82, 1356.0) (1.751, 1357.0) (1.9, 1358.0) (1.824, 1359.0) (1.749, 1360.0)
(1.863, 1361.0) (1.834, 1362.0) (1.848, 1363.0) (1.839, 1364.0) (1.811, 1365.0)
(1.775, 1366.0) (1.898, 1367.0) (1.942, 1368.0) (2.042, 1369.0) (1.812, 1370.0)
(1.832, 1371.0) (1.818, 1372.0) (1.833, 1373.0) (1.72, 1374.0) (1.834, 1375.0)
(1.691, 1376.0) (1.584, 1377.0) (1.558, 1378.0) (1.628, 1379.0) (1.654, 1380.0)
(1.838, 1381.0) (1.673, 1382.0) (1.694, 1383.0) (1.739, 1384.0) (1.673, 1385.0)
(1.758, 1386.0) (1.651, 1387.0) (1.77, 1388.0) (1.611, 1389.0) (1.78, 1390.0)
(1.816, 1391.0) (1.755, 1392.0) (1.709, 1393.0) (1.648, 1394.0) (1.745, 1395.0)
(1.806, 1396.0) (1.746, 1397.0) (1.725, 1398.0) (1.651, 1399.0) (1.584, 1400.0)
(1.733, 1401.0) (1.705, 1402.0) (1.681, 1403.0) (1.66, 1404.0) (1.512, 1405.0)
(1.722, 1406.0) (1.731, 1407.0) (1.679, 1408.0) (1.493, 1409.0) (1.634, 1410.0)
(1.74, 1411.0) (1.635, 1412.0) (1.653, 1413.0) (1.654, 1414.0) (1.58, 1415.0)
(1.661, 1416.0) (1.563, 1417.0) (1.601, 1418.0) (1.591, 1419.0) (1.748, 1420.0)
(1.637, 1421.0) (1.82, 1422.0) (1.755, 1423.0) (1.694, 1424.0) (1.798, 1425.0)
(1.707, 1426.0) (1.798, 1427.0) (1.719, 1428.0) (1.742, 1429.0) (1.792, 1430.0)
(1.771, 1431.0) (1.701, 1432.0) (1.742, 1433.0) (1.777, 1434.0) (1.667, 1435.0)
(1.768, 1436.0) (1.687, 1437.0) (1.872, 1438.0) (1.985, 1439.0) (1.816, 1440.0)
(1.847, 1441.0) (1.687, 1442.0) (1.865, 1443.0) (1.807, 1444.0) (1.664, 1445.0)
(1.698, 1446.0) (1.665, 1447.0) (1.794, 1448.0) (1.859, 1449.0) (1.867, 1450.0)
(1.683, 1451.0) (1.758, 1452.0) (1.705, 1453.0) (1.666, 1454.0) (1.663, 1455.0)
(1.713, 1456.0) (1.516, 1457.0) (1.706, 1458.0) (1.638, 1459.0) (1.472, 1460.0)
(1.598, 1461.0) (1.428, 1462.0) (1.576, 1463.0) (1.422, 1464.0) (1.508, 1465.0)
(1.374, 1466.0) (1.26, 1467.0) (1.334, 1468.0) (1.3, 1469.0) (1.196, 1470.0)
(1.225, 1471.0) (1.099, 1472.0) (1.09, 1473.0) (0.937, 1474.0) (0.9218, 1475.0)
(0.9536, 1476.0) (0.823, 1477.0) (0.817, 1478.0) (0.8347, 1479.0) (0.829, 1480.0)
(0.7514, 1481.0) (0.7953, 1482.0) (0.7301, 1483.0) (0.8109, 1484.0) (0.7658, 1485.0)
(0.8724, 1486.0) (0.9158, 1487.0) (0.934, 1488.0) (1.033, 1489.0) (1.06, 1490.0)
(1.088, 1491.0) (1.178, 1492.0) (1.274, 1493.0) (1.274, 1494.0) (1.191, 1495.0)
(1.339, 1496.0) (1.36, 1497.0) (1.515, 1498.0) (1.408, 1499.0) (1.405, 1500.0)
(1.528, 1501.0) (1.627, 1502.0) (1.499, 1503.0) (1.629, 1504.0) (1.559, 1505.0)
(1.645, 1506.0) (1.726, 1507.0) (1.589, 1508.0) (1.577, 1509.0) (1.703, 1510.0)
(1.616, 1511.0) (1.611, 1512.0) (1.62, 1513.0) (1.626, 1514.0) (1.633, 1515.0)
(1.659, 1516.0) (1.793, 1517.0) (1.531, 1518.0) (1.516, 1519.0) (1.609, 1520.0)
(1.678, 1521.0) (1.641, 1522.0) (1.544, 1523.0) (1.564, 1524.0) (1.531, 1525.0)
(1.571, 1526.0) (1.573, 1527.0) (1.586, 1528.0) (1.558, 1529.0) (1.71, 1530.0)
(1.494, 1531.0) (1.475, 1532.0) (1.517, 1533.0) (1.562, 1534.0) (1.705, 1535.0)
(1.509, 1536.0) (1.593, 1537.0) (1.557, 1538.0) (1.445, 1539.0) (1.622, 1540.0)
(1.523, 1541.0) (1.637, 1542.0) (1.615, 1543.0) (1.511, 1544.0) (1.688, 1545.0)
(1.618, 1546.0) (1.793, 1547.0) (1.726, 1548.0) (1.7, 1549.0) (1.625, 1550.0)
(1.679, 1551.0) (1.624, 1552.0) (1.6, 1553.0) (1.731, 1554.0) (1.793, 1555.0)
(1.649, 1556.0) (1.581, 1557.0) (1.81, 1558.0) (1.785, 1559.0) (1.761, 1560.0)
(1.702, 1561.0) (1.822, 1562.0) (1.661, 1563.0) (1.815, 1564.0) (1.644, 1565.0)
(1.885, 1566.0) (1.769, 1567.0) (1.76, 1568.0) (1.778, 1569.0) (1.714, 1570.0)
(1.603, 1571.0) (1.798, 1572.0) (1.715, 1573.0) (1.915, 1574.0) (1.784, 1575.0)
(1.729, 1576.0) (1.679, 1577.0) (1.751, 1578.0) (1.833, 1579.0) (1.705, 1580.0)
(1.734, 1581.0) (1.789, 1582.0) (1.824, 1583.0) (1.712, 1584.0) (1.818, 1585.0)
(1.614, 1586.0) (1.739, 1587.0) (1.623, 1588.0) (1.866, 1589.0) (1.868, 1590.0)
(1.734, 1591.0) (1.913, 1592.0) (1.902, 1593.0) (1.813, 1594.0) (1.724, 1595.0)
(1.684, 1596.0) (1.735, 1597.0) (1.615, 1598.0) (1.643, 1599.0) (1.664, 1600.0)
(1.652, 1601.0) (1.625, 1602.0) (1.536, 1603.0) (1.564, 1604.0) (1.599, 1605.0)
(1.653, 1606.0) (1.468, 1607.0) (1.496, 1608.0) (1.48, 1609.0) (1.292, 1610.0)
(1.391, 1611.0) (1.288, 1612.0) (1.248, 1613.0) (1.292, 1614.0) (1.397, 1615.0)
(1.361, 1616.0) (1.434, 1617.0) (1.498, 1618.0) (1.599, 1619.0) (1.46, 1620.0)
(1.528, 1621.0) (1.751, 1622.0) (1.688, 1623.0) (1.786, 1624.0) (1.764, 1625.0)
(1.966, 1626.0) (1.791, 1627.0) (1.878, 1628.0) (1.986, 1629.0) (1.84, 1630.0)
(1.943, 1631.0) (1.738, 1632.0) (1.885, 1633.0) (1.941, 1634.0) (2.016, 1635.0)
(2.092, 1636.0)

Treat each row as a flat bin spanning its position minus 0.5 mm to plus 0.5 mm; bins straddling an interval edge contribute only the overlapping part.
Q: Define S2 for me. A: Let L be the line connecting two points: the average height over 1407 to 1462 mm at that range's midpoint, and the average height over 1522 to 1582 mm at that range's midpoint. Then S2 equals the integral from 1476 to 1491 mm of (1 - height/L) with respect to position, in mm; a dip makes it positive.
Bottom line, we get 7.32 mm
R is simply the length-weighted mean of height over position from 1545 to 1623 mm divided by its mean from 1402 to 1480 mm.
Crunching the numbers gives 1.06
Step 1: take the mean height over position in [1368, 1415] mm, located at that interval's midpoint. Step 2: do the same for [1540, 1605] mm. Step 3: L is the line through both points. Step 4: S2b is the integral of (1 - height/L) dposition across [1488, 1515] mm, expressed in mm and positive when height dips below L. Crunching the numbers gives 4.3 mm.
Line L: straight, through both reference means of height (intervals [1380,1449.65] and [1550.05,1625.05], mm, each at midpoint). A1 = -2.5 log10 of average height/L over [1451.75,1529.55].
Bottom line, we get 0.23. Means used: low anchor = 1.72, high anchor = 1.67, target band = 1.37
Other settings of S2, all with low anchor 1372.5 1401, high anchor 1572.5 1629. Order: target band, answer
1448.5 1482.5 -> 7.20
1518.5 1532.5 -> 0.84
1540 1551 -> 0.17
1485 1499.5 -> 4.51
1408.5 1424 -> 0.46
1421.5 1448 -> -1.02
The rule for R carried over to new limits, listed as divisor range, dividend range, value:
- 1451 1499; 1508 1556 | 1.32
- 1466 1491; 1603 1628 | 1.57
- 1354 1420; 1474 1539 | 0.79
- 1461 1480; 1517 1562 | 1.38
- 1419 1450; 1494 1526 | 0.89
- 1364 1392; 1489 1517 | 0.84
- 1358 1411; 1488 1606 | 0.93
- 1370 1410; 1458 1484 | 0.68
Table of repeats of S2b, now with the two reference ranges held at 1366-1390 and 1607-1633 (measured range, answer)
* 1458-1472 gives 2.4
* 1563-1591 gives -2.2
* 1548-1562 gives -0.5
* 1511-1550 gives 1.3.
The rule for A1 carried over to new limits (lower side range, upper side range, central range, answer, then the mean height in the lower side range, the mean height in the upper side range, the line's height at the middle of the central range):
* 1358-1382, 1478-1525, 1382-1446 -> -0.05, 1.79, 1.35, 1.64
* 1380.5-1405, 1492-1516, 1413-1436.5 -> -0.03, 1.71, 1.52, 1.65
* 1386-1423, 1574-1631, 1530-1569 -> 0.00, 1.68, 1.66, 1.67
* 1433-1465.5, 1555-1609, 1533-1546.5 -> 0.09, 1.7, 1.72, 1.71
